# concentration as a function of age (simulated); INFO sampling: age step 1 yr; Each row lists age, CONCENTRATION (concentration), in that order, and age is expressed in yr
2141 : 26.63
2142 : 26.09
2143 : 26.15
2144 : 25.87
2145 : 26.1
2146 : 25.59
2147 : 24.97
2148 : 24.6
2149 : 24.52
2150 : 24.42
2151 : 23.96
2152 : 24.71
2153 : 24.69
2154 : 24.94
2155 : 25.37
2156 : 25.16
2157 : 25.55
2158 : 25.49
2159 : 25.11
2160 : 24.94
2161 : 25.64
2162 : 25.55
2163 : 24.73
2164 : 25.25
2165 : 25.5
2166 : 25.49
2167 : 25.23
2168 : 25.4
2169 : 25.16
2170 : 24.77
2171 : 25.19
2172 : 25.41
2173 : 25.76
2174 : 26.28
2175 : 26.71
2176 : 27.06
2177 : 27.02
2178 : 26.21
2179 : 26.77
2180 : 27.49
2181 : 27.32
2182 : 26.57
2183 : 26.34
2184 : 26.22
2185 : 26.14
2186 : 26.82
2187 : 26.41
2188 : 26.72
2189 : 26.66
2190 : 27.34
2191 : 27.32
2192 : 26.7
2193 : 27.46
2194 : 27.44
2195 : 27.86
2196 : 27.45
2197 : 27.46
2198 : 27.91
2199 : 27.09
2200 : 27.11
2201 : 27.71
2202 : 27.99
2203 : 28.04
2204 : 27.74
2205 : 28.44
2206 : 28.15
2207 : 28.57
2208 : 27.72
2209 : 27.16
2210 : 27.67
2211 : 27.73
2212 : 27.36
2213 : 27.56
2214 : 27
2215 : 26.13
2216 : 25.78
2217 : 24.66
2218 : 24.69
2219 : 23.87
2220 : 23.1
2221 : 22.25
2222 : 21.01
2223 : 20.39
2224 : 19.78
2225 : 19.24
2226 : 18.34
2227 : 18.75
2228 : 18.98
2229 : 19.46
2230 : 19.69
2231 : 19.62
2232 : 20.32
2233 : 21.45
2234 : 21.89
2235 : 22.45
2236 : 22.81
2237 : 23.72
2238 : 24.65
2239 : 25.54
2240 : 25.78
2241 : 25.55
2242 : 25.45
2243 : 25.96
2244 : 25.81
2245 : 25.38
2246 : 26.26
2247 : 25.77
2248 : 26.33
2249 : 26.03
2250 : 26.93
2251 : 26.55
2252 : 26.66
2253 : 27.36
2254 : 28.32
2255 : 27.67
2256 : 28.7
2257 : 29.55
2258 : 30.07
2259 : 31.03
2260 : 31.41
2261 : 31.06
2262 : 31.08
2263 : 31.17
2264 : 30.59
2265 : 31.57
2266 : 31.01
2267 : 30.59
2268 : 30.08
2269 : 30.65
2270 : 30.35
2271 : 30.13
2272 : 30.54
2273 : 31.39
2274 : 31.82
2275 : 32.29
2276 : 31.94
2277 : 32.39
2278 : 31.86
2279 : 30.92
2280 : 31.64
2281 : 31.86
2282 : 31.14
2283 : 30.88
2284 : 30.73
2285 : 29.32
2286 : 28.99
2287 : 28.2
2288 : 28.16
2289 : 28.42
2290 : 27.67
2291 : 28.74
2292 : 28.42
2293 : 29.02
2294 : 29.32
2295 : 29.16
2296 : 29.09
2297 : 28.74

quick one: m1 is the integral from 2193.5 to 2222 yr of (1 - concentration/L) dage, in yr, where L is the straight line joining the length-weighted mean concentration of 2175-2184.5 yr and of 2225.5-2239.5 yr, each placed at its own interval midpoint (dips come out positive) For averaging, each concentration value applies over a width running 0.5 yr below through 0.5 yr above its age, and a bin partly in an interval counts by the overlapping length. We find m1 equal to -3.4 yr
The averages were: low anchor 26.8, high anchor 21.3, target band 26.7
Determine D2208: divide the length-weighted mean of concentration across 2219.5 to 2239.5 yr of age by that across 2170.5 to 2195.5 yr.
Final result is 0.79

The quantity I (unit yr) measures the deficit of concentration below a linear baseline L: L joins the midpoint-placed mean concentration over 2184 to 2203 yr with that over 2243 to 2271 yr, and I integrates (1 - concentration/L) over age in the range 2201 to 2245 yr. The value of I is 5.85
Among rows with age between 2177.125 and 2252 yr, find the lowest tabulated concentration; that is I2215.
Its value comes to 18.34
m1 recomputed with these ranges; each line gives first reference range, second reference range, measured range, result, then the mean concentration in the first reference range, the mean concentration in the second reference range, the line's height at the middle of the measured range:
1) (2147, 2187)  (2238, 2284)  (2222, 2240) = 4.4 yr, 25.6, 29.2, 28.1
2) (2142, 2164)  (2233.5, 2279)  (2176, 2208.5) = -1.1 yr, 25.2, 28.3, 26.4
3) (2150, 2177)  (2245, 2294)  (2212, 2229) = 3.1 yr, 25.4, 29.6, 27.6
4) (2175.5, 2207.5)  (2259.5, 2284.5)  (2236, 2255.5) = 2.5 yr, 27.2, 31.2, 29.9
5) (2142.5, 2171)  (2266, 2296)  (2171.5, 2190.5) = -0.3 yr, 25.2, 30.2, 26.2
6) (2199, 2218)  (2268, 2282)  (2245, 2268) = 1.0 yr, 27.3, 31.3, 30.2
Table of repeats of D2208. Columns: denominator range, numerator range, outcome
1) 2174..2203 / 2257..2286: 1.15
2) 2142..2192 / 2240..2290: 1.14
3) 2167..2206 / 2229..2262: 0.96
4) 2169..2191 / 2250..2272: 1.13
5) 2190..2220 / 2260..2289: 1.14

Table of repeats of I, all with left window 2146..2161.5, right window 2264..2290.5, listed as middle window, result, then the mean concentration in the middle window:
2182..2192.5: -0.07 yr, 26.7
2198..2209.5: -0.24 yr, 27.8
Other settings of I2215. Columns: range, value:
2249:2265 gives 26.03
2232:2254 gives 20.32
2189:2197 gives 26.66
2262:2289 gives 28.16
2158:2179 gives 24.73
